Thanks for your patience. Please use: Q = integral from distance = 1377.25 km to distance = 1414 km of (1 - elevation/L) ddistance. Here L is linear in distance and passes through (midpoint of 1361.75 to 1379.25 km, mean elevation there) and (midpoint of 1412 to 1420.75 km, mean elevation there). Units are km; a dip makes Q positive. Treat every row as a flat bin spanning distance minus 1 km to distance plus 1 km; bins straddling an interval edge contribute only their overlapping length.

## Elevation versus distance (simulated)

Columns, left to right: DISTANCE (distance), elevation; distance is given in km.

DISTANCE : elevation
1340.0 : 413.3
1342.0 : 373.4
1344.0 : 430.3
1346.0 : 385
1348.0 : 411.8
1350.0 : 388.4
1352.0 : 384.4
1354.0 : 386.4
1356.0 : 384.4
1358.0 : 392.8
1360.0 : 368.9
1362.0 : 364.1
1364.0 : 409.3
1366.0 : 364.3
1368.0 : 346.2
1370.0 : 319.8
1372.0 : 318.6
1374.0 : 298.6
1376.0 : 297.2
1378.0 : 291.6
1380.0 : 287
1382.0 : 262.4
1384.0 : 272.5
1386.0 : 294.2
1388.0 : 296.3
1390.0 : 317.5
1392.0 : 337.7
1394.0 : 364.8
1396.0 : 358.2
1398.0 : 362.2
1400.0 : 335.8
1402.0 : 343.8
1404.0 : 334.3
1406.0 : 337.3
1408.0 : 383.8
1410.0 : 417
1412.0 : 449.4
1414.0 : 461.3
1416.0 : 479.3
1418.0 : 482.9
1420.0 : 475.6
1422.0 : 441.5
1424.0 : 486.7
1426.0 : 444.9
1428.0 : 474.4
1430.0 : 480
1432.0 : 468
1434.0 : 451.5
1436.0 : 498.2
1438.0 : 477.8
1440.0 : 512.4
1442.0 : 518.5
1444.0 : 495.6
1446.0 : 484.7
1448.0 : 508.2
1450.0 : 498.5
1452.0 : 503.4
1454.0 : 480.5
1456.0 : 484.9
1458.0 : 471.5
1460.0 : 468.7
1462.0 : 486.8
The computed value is 6.4 km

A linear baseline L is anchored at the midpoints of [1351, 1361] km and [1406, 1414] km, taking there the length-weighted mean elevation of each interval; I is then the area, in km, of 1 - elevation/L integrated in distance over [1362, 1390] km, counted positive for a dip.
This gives 5.7 km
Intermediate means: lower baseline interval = 383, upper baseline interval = 412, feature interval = 314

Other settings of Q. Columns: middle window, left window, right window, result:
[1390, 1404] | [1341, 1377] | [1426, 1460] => 2.5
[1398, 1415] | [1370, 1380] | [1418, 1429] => 1.2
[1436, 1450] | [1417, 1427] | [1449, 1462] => -0.6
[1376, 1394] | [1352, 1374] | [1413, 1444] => 4.6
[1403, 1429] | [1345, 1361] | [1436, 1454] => 1.6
